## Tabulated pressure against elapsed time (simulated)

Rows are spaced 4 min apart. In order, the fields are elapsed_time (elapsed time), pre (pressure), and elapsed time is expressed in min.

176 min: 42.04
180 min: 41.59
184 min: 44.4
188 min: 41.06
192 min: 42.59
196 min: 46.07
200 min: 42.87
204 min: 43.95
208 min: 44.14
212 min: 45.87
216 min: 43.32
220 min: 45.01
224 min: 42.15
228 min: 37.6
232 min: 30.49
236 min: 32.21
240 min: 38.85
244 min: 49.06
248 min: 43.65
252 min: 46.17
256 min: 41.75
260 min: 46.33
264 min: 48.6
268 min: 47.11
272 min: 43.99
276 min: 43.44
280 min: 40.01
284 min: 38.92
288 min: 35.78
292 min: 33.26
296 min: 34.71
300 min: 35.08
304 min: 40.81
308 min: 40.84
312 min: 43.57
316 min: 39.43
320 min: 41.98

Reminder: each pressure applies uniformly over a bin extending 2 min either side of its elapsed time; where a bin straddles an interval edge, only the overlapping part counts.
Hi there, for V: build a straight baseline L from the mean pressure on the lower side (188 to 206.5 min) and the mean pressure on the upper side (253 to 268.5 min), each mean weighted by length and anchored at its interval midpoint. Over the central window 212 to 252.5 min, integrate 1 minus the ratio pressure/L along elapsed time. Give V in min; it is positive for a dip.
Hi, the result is 3.5 min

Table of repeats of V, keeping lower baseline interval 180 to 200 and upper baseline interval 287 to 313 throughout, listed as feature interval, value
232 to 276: -3.6 min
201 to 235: 0.4 min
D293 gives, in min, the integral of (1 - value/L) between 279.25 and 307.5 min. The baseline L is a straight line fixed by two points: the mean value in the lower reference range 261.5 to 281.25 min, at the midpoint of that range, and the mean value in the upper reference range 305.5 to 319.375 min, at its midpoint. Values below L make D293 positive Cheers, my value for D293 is 3.9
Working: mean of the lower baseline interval 44.8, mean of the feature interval 37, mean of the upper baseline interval 41.3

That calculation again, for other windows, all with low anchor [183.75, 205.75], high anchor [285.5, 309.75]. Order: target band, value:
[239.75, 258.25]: -2.09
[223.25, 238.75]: 2.21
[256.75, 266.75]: -1.96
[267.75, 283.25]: -1.89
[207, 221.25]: -0.82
